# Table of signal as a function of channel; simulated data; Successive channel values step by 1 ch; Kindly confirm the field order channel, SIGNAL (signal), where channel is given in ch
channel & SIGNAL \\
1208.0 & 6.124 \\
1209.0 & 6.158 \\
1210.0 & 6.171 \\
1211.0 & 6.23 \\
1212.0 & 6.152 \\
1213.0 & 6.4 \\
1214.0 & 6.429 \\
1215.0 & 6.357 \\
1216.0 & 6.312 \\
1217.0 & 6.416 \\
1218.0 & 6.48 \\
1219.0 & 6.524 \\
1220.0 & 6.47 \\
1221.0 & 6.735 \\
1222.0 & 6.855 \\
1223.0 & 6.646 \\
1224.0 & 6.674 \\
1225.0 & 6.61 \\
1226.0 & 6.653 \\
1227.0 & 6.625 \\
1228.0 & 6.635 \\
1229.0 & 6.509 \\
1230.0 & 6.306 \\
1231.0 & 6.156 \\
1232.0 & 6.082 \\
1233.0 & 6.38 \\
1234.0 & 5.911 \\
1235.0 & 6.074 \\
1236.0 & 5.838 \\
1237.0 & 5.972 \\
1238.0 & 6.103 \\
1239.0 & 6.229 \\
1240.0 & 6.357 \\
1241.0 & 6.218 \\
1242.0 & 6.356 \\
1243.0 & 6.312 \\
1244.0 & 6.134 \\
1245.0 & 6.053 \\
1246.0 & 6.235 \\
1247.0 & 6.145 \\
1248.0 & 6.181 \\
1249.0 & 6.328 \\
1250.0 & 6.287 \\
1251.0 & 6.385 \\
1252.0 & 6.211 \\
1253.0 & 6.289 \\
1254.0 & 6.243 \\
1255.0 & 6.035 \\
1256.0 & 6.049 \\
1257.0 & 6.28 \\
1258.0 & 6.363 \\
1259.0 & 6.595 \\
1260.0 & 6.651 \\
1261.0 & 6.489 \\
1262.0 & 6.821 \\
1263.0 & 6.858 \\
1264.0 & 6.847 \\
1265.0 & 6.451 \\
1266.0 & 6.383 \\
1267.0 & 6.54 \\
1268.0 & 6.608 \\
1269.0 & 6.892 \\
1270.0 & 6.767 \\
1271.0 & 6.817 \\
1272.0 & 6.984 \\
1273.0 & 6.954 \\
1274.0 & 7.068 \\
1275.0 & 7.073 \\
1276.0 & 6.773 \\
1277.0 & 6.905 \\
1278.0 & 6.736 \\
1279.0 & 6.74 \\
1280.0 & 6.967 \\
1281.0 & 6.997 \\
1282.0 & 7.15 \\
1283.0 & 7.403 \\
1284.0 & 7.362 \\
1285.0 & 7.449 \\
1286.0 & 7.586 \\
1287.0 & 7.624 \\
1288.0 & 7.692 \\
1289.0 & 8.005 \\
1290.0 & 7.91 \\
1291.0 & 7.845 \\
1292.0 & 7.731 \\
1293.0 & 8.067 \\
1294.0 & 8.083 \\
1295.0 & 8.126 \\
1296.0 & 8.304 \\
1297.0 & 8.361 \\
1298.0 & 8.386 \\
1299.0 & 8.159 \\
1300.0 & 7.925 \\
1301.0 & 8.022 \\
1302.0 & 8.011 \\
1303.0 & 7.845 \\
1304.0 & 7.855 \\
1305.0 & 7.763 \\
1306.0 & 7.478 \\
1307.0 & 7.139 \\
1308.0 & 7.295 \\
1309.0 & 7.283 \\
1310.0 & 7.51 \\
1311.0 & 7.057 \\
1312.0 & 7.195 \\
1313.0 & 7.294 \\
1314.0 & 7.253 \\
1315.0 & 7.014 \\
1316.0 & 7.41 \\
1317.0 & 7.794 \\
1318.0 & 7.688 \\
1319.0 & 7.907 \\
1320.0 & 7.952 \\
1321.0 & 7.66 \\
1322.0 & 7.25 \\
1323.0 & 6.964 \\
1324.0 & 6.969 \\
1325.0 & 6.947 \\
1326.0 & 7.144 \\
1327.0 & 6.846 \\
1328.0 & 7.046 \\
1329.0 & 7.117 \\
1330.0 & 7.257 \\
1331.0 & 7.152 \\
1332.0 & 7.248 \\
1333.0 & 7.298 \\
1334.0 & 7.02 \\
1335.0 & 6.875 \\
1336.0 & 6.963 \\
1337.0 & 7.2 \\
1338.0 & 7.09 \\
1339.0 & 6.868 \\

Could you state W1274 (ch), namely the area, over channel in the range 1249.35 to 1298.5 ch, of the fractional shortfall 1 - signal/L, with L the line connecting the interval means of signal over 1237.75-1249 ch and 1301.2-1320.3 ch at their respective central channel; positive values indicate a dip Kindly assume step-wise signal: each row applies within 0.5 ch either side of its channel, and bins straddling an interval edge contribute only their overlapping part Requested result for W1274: -1.6 ch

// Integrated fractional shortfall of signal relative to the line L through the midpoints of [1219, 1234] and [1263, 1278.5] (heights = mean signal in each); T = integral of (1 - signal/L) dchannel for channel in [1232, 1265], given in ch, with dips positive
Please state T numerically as 1.8 ch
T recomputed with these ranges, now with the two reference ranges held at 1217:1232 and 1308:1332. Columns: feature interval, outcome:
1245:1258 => 1.0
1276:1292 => -0.8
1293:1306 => -1.7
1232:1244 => 0.9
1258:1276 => 0.3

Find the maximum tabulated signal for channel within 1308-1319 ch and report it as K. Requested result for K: 7.907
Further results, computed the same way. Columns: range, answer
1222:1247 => 6.855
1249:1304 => 8.386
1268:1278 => 7.073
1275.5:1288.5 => 7.692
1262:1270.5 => 6.892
